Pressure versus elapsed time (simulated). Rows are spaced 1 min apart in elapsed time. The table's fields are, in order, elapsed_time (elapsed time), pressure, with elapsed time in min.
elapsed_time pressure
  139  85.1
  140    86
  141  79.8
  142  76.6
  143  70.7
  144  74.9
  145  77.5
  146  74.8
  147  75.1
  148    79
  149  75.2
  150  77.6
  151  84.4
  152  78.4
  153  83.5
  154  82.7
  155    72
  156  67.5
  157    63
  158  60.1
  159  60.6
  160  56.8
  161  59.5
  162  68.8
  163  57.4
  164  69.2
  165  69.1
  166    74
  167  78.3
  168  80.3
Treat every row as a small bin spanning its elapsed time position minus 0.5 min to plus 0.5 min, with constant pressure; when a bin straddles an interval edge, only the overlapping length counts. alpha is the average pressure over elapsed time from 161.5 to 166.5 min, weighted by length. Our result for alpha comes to 67.7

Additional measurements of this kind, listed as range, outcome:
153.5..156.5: 74.1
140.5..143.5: 75.7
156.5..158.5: 61.5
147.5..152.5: 78.9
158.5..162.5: 61.4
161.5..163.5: 63.1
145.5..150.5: 76.3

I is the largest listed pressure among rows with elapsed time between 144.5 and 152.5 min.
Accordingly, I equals 84.4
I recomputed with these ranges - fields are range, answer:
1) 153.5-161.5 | 82.7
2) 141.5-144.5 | 76.6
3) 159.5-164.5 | 69.2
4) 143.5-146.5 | 77.5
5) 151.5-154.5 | 83.5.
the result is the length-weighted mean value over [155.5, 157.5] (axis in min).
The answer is 65.2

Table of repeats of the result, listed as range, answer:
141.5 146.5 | 74.9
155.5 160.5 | 61.6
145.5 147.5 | 74.9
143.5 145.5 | 76.2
